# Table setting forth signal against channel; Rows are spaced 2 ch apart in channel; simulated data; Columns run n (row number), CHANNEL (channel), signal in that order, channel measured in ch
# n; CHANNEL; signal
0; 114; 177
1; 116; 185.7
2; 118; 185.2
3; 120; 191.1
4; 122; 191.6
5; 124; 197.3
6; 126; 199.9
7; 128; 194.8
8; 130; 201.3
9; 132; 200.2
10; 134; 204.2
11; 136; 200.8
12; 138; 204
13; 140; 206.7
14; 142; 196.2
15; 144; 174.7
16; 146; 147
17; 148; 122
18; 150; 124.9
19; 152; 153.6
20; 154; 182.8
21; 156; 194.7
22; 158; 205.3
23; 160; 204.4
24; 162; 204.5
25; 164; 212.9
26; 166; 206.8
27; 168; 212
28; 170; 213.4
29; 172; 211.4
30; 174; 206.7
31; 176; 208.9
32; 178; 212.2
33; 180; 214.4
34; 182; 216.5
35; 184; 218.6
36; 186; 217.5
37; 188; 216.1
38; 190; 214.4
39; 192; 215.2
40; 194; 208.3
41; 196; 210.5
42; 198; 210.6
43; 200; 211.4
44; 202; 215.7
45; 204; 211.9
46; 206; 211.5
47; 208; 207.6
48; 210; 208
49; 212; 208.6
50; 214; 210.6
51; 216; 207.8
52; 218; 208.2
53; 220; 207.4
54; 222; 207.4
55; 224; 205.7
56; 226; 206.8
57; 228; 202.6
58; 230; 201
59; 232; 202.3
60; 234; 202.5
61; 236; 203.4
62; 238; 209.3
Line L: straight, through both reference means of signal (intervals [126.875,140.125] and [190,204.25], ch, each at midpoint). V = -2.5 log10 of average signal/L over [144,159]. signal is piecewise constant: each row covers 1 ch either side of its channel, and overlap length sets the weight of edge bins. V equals 0.251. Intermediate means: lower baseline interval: 201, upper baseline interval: 212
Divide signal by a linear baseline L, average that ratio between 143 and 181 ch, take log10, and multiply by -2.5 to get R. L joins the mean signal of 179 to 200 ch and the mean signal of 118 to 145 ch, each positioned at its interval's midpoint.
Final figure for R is 0.09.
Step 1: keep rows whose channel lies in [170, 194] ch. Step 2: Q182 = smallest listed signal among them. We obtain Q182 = 206.7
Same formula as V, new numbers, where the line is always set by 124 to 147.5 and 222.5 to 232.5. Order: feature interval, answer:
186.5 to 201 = -0.07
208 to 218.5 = -0.03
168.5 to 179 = -0.07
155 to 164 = -0.04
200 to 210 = -0.05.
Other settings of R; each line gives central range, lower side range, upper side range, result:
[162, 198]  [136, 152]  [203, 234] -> -0.137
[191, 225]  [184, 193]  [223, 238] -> 0.003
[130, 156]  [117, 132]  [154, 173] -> 0.125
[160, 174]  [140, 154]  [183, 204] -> -0.150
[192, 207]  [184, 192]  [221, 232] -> 0.005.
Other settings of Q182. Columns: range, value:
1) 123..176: 122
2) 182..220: 207.4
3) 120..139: 191.1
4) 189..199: 208.3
